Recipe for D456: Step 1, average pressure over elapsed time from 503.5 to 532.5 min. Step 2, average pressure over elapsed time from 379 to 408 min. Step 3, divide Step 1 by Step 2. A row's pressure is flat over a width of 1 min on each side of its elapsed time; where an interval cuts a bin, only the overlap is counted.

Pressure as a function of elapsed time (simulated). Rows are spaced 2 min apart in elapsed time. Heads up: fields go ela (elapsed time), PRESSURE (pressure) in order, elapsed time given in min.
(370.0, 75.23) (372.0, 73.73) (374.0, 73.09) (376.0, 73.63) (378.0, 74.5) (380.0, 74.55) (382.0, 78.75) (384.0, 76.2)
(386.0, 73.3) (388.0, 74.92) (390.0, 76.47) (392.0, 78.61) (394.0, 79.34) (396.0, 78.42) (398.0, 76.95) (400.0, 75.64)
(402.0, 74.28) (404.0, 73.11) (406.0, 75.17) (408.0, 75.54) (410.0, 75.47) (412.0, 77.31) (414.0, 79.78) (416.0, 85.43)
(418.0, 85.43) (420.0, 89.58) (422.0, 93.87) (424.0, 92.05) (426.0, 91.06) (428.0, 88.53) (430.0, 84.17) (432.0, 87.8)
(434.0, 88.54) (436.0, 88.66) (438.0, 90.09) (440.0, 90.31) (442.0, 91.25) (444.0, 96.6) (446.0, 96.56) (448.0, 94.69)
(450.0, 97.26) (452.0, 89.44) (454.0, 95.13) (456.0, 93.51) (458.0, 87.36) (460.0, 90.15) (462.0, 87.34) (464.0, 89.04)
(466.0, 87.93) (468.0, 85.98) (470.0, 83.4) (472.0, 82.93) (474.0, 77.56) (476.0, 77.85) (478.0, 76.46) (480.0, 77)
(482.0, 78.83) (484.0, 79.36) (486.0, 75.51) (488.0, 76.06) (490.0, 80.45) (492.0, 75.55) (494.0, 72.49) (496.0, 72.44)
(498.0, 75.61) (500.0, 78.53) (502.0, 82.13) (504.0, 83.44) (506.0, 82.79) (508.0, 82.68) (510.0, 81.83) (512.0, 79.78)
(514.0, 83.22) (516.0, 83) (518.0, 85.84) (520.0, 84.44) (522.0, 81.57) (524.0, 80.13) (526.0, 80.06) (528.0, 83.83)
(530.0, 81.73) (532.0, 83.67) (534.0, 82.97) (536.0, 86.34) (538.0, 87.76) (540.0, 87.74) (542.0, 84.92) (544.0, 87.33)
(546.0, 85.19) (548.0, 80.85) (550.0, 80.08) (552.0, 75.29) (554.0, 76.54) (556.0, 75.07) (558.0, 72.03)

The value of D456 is 1.08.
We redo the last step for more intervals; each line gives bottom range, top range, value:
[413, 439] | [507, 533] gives 0.94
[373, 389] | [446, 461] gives 1.24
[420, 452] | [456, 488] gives 0.90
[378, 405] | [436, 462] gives 1.21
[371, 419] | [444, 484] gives 1.13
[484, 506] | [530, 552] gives 1.08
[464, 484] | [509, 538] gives 1.02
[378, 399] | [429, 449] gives 1.19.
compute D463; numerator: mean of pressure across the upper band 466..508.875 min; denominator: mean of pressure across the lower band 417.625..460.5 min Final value 0.87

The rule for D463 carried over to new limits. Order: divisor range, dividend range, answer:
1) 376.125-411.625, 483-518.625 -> 1.05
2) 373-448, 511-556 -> 1.01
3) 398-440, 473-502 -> 0.92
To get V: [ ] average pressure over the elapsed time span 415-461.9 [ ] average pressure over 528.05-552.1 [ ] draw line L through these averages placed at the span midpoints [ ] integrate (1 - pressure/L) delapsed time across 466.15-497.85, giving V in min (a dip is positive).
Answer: 3.4 min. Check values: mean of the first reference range 90.7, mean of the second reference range 84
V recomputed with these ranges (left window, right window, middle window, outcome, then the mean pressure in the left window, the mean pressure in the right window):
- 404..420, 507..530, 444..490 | -2.6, 79.4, 82.4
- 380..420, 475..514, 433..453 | -3.7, 77.6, 78.5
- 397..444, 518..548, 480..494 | 1.1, 84.2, 84.1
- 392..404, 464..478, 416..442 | -3.2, 76.7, 82.6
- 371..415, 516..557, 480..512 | 0.9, 75.9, 82.6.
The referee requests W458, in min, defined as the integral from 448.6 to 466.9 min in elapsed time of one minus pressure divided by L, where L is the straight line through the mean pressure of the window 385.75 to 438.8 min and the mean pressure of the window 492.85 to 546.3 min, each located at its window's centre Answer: -1.97 min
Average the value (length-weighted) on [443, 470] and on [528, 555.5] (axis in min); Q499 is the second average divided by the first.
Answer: 0.91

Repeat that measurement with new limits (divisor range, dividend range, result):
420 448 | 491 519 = 0.88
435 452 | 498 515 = 0.88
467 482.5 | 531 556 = 1.04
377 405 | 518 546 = 1.11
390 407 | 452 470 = 1.17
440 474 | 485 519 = 0.88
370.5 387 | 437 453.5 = 1.25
